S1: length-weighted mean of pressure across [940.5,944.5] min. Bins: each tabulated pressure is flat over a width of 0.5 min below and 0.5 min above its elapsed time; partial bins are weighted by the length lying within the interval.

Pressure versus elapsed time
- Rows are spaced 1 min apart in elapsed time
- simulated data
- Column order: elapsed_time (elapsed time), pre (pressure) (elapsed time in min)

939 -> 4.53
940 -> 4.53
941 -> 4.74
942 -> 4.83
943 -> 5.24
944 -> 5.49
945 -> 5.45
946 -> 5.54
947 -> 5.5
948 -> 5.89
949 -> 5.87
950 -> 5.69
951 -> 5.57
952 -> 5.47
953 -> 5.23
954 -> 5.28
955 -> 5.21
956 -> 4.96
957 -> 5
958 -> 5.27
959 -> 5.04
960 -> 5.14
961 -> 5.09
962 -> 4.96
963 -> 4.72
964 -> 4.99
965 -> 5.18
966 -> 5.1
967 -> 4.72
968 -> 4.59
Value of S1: 5.08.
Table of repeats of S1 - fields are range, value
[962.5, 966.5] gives 5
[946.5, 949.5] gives 5.75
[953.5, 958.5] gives 5.14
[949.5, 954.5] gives 5.45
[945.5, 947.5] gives 5.52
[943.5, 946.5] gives 5.49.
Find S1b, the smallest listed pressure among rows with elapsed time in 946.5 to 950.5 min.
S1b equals 5.5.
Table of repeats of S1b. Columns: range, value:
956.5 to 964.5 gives 4.72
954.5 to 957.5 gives 4.96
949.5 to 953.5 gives 5.23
